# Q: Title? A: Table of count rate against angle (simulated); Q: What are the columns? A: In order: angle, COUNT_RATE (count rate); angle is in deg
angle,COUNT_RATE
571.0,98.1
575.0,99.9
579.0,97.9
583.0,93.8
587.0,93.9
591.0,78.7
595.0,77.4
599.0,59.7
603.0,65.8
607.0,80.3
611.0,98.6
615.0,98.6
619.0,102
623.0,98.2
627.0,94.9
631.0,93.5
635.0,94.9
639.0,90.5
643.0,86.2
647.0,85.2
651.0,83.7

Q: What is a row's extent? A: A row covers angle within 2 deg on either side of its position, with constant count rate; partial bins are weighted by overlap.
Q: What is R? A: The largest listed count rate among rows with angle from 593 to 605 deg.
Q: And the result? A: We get 77.4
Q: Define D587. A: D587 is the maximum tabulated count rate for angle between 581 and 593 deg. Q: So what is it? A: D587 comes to 93.9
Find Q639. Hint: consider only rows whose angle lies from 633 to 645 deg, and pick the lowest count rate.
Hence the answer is 86.2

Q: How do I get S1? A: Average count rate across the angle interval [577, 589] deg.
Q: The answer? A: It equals 95.2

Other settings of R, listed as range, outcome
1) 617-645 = 102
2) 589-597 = 78.7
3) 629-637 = 94.9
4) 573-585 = 99.9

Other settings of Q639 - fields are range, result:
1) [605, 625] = 80.3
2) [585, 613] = 59.7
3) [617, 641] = 90.5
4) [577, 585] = 93.8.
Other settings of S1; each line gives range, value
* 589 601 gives 71.9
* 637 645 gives 88.3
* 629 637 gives 94.2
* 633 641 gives 92.7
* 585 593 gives 86.3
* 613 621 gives 100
